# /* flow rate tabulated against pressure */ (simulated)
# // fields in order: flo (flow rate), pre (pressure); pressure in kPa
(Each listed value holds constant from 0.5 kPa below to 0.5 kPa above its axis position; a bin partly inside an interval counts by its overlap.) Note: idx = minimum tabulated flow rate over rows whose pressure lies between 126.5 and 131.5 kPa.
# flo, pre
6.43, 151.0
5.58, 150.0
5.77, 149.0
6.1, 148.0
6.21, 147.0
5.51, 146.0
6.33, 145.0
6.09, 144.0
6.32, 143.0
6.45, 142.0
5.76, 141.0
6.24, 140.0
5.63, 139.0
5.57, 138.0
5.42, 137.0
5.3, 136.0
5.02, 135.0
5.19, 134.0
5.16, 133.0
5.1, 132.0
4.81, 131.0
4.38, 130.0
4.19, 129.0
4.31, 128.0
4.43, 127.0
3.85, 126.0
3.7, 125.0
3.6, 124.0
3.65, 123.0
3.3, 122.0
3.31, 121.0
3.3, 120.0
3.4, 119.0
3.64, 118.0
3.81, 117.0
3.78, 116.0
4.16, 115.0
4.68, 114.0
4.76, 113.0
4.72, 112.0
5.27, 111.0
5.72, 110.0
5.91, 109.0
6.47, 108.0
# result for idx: 4.19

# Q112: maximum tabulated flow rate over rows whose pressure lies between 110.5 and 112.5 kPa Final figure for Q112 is 5.27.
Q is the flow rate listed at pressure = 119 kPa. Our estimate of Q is 3.4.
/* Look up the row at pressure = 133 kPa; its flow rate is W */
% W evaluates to 5.16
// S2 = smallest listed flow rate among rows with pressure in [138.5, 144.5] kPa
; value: 5.63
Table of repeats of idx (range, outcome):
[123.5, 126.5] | 3.6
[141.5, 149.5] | 5.51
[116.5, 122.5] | 3.3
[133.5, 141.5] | 5.02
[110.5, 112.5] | 4.72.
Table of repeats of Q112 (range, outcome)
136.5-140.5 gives 6.24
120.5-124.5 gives 3.65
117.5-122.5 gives 3.64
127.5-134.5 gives 5.19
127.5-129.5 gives 4.31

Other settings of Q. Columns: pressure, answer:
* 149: 5.77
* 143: 6.32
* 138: 5.57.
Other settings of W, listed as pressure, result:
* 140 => 6.24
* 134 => 5.19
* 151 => 6.43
